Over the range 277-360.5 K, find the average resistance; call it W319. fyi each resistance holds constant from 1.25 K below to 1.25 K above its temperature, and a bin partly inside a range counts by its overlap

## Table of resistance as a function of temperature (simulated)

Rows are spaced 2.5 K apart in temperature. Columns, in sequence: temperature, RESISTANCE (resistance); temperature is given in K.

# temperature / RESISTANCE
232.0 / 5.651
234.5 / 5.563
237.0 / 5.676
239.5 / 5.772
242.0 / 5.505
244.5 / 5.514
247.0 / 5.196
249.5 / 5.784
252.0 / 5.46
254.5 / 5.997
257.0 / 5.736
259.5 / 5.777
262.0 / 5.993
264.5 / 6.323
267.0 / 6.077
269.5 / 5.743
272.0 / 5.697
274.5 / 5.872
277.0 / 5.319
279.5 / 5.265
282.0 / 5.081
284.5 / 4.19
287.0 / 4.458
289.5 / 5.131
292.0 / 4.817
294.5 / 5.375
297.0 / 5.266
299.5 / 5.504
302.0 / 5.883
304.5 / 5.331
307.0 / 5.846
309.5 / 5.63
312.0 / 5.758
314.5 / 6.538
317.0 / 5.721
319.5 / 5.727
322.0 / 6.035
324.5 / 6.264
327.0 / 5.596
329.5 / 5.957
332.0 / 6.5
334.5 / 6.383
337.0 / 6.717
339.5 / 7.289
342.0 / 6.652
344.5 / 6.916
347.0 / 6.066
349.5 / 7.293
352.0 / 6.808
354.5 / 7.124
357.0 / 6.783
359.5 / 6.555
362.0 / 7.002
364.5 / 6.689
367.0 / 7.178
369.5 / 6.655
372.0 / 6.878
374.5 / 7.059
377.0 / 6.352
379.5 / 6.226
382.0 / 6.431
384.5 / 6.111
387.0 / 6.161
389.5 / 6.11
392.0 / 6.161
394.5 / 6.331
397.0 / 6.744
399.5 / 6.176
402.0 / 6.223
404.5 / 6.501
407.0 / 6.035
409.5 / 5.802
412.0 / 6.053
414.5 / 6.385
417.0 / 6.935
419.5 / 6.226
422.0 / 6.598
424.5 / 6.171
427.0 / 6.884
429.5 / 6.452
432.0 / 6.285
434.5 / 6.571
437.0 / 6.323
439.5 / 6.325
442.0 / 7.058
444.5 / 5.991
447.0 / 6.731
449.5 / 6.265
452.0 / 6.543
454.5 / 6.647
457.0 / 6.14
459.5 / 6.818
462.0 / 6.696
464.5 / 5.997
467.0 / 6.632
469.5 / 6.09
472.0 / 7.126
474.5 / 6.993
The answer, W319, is 5.94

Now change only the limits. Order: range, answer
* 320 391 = 6.55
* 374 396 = 6.31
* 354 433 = 6.47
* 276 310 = 5.21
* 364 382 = 6.7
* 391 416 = 6.25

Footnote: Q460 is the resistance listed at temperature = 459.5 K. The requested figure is 6.818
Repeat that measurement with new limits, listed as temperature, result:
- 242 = 5.505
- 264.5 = 6.323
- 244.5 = 5.514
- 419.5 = 6.226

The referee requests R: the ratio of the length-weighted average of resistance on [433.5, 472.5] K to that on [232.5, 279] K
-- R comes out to 1.13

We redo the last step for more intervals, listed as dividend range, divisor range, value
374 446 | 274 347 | 1.10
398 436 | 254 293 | 1.16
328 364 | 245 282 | 1.18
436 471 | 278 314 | 1.22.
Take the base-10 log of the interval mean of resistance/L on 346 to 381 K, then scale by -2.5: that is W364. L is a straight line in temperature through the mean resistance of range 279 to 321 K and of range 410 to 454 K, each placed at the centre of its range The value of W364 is -0.15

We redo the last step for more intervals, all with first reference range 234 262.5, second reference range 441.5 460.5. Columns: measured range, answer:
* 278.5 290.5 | 0.20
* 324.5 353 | -0.09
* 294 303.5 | 0.07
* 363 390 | -0.06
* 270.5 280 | 0.04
